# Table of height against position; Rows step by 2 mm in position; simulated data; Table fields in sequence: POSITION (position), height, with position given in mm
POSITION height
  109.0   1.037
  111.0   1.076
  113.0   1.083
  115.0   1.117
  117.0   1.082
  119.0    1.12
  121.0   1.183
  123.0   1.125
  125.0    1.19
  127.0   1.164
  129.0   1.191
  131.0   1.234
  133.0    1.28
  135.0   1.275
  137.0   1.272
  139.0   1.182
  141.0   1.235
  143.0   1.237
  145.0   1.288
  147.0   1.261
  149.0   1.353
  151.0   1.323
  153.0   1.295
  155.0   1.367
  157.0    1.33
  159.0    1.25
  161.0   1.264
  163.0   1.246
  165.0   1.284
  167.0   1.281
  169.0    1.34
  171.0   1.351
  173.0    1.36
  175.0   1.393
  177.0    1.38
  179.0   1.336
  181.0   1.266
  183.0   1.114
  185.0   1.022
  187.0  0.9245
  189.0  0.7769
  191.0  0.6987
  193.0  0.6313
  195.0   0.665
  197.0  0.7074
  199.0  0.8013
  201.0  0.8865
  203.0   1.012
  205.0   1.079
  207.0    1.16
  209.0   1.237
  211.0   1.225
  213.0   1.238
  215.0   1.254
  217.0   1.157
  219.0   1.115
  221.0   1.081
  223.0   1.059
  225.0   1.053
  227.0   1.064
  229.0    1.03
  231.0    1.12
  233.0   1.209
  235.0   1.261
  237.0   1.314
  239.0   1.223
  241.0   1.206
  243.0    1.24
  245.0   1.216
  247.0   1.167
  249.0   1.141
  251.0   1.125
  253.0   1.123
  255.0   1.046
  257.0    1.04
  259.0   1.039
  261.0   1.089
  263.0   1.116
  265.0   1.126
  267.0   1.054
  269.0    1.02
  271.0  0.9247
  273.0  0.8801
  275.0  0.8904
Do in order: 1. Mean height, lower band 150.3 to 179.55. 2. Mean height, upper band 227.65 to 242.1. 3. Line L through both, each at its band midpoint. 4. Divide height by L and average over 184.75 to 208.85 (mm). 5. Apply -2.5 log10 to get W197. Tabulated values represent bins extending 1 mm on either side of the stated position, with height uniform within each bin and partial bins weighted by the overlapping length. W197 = 0.40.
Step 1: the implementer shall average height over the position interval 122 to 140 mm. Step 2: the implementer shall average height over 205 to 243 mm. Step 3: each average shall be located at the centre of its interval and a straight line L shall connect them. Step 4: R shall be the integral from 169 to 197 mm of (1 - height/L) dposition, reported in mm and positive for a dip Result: 2.8 mm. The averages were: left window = 1.21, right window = 1.17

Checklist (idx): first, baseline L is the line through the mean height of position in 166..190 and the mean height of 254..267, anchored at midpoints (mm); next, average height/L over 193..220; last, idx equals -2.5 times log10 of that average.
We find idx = 0.135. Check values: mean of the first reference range 1.21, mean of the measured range 1.03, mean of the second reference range 1.07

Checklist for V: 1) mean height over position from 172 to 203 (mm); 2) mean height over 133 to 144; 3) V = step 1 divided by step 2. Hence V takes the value 0.8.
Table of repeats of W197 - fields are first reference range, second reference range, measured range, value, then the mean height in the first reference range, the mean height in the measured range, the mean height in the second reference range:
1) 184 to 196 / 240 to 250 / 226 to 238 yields -0.06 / 0.786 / 1.17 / 1.19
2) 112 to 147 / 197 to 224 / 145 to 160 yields -0.13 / 1.19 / 1.31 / 1.09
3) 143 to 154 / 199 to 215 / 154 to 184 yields -0.06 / 1.3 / 1.3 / 1.11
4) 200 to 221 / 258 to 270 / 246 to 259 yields -0.01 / 1.13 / 1.1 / 1.07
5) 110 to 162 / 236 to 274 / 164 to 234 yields 0.07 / 1.22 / 1.09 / 1.11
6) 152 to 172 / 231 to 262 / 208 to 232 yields 0.06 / 1.3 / 1.14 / 1.16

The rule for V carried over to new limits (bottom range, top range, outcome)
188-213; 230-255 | 1.29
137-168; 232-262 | 0.91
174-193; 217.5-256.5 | 1.06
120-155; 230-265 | 0.93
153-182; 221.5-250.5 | 0.88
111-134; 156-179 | 1.14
